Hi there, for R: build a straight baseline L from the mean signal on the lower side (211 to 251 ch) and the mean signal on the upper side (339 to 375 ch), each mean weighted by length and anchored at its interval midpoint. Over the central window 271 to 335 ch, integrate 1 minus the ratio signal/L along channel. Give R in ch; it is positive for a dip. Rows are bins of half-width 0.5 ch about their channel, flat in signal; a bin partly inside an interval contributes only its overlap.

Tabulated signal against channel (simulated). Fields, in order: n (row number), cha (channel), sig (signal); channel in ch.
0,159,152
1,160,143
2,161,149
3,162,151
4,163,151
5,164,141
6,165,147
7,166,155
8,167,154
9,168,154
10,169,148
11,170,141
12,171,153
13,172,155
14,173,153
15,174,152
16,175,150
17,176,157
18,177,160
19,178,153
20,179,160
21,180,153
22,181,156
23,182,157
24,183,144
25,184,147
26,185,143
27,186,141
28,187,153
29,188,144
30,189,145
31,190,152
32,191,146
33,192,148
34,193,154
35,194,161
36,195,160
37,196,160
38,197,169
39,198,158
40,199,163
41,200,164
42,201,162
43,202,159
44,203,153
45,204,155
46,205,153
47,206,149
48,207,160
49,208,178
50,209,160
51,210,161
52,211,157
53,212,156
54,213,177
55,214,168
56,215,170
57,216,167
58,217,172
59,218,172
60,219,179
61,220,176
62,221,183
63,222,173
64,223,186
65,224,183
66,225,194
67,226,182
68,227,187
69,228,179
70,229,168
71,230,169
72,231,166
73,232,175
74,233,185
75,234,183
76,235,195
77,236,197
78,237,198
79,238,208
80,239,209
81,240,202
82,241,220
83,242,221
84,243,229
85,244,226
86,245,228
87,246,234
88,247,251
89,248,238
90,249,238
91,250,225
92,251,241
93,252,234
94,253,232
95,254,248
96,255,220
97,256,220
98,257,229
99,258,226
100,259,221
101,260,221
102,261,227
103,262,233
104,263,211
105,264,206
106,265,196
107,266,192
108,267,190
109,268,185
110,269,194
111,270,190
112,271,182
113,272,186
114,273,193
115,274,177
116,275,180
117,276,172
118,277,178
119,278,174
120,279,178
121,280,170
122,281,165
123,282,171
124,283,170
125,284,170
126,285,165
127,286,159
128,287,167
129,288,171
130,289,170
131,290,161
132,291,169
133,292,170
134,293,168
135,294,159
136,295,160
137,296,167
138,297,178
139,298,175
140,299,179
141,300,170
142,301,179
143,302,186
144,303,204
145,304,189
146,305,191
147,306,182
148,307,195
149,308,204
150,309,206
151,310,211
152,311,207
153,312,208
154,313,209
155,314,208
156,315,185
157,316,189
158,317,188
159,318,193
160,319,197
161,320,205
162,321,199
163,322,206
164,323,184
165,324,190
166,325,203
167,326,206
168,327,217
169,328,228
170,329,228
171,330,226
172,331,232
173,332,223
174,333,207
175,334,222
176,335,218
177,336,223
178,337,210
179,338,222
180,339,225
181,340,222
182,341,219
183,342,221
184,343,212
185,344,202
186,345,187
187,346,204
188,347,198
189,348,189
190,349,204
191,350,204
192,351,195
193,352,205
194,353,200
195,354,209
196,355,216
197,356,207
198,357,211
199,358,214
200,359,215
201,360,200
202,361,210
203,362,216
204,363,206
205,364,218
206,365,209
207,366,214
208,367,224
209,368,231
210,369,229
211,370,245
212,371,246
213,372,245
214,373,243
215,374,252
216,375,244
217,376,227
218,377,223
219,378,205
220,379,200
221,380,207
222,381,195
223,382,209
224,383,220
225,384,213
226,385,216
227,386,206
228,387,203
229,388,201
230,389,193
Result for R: 5.5 ch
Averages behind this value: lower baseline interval 194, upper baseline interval 215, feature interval 189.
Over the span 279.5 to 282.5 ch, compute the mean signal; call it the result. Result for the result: 169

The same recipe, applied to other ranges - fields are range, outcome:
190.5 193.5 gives 149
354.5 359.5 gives 213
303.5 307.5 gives 189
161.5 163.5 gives 151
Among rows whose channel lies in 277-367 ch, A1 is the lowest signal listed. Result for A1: 159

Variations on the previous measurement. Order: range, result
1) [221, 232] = 166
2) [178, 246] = 141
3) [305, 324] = 182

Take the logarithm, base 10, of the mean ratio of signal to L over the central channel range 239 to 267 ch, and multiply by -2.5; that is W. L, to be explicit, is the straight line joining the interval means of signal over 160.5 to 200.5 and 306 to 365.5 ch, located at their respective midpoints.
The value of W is -0.248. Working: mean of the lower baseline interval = 153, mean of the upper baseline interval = 208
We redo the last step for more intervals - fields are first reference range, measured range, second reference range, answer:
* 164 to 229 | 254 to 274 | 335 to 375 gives -0.128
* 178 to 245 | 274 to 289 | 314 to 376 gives 0.133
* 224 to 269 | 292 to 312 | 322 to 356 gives 0.139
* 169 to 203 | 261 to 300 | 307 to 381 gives 0.055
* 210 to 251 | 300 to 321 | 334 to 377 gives 0.065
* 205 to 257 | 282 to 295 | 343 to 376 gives 0.220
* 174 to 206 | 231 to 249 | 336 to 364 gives -0.227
